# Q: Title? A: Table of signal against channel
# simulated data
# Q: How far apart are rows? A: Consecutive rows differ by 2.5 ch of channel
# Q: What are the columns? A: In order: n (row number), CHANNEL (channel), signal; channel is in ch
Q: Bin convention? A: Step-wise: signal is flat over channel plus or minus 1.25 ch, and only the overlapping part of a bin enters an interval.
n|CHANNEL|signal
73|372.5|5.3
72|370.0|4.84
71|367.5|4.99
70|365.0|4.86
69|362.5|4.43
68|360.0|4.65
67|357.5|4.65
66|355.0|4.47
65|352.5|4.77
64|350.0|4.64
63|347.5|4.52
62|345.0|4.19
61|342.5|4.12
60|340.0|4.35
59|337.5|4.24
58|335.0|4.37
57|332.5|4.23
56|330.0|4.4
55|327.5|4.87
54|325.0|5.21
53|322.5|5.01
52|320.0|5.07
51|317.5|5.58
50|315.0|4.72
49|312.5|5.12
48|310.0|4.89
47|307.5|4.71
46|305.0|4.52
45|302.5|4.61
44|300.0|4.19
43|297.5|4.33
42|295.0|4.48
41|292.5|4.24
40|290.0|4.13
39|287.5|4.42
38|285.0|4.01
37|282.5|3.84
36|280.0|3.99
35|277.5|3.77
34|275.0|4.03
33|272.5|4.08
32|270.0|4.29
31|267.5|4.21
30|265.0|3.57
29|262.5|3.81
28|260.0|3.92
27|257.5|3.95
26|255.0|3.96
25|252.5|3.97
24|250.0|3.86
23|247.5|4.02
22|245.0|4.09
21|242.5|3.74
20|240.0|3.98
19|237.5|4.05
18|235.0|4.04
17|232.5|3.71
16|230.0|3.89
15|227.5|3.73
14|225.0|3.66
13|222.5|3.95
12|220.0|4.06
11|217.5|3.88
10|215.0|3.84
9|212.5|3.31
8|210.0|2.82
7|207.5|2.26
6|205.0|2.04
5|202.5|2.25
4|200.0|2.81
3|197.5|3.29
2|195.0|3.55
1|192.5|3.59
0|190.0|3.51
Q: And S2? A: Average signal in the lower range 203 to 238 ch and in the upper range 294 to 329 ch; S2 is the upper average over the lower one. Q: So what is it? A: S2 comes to 1.38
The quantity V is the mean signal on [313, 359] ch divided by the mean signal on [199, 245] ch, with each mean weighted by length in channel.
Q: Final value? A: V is 1.34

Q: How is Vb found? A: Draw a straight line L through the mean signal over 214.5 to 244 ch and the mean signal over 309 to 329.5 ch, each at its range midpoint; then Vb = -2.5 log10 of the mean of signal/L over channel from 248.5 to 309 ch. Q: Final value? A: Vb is 0.099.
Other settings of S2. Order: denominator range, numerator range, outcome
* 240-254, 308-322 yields 1.28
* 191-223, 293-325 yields 1.50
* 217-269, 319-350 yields 1.16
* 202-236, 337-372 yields 1.34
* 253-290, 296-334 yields 1.19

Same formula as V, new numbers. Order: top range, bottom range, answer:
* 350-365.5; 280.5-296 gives 1.11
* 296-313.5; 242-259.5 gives 1.17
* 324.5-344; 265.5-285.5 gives 1.11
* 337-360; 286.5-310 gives 1.01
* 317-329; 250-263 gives 1.30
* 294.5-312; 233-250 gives 1.15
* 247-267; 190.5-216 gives 1.30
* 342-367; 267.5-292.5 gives 1.12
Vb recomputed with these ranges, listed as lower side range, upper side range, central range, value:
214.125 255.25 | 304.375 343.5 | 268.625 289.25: 0.07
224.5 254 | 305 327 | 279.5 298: 0.11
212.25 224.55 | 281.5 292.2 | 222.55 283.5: 0.02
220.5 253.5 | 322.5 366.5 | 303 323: -0.14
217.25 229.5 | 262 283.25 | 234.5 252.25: -0.02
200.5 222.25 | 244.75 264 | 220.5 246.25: -0.11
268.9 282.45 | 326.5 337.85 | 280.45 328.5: -0.10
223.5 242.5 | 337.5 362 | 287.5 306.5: -0.04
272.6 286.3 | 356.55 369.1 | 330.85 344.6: 0.06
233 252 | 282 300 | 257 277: 0.03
